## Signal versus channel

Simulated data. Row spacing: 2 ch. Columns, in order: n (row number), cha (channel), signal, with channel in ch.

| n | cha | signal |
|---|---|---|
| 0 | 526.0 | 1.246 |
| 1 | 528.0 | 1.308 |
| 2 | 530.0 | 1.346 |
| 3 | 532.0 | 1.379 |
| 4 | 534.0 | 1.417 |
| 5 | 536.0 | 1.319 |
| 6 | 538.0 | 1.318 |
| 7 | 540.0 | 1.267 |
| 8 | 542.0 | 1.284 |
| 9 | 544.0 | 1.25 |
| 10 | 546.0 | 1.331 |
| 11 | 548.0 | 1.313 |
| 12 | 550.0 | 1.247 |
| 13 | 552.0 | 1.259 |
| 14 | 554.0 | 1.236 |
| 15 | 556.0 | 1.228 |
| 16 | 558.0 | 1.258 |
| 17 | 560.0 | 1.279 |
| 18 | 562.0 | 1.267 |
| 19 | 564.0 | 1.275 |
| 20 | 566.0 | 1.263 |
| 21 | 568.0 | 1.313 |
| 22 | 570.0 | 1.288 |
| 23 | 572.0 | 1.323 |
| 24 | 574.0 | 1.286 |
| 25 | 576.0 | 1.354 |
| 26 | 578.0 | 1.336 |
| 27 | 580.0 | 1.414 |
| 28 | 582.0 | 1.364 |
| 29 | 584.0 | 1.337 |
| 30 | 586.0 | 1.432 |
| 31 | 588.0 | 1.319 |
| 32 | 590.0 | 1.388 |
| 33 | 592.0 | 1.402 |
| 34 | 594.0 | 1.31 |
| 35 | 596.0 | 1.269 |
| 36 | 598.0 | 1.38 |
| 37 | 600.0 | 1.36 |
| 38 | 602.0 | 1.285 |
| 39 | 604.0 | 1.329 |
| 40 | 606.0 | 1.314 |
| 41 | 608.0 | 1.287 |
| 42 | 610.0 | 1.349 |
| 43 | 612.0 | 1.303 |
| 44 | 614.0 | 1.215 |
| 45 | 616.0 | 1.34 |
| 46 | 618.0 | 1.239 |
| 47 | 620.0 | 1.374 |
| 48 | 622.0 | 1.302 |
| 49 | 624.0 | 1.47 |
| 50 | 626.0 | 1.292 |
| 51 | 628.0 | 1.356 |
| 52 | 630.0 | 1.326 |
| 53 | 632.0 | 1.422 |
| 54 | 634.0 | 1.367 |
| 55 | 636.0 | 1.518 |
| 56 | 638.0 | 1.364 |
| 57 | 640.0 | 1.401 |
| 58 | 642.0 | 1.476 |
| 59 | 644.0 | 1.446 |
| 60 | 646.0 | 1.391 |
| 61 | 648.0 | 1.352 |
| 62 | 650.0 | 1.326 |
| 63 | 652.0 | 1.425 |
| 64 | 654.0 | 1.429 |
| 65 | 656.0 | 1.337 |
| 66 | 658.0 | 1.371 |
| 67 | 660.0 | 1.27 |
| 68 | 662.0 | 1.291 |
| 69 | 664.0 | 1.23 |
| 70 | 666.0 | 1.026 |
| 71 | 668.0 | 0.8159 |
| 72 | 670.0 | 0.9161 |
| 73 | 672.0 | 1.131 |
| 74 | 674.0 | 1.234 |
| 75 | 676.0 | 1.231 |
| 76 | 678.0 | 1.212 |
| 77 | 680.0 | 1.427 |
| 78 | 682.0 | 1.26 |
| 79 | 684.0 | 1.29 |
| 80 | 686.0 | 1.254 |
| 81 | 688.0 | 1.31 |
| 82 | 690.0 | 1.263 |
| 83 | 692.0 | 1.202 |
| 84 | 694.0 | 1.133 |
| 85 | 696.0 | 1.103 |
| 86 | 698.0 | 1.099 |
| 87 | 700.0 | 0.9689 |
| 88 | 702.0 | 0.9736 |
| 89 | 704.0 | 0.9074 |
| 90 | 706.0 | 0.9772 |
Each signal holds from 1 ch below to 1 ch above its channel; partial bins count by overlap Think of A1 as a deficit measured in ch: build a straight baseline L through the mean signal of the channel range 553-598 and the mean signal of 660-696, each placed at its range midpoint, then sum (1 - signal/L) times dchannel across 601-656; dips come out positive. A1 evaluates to -4.8 ch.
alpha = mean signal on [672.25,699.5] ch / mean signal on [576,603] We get 0.90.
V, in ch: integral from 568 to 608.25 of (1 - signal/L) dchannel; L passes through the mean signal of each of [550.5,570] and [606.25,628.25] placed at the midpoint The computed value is -1.5 ch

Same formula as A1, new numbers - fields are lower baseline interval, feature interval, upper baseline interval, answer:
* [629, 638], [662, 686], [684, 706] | 0.88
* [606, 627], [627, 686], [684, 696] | -1.33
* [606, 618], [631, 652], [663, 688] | -2.85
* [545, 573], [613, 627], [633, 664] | 0.29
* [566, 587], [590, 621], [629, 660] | 0.99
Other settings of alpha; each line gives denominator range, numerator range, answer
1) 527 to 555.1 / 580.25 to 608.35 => 1.03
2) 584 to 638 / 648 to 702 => 0.90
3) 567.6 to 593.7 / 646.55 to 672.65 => 0.91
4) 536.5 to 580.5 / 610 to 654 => 1.06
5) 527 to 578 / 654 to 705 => 0.91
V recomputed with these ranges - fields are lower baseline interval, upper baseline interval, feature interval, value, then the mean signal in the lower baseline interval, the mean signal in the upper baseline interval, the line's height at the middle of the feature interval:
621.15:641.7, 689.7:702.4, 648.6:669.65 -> 0.40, 1.39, 1.1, 1.26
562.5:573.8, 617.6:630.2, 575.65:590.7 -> -0.73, 1.29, 1.34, 1.3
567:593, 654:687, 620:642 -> -1.96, 1.35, 1.21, 1.27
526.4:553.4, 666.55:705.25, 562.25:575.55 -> -0.18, 1.31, 1.14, 1.27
